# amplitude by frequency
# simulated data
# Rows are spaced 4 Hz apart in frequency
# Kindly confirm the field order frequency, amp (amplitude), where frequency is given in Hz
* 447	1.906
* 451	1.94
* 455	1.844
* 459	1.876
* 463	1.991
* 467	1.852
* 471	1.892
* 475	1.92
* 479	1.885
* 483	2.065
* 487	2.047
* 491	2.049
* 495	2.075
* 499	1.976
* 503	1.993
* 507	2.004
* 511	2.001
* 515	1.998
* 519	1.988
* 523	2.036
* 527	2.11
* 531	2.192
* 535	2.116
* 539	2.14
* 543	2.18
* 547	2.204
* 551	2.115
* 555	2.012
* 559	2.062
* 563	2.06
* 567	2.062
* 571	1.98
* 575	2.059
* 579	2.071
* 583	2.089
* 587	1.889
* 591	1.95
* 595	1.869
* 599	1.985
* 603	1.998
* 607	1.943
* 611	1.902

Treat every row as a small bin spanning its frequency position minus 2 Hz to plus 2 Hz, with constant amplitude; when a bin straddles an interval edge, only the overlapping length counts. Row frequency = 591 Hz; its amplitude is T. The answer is 1.95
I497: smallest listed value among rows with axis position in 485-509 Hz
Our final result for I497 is 1.976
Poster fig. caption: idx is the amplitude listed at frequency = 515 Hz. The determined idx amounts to 1.998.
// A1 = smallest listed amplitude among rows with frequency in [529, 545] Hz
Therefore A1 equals 2.116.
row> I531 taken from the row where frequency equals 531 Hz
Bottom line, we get 2.192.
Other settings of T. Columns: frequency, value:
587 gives 1.889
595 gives 1.869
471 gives 1.892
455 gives 1.844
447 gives 1.906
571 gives 1.98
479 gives 1.885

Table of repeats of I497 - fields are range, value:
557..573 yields 1.98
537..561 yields 2.012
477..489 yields 1.885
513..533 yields 1.988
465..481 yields 1.852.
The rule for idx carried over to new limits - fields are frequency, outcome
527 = 2.11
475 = 1.92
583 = 2.089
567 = 2.062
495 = 2.075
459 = 1.876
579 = 2.071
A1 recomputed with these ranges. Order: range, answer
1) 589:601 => 1.869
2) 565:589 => 1.889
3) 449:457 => 1.844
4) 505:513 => 2.001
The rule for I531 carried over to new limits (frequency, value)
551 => 2.115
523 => 2.036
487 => 2.047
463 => 1.991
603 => 1.998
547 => 2.204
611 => 1.902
